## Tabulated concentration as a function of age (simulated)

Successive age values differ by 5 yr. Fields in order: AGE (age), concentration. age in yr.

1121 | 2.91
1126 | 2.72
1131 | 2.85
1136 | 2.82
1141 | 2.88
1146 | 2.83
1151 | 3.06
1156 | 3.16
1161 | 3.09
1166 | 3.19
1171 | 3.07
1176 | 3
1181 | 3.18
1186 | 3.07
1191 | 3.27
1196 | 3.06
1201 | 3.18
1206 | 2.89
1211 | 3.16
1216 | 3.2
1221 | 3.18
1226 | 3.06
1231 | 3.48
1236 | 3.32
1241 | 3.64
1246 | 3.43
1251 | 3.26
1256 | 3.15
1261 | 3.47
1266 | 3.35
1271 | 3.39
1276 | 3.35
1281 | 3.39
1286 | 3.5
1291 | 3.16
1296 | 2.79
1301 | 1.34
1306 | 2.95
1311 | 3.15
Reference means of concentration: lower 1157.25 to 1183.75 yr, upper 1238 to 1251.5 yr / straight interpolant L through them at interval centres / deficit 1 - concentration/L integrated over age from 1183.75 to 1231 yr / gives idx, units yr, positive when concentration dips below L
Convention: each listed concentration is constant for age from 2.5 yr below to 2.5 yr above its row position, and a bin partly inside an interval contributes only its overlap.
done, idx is 2.1 yr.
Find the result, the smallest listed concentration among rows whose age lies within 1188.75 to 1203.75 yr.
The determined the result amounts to 3.06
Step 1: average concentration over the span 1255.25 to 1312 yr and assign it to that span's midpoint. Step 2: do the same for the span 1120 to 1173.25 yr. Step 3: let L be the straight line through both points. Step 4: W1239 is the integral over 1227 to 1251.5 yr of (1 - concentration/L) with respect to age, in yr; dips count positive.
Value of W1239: -3.0 yr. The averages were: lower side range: 2.96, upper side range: 3.08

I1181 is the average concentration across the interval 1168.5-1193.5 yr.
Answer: 3.12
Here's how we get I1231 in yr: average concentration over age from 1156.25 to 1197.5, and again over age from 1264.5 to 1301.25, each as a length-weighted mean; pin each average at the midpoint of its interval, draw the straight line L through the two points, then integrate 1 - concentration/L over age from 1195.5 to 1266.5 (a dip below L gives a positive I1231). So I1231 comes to -3.0 yr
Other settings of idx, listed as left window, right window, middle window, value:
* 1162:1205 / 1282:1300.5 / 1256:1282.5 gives -3.2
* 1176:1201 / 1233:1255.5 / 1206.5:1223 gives 0.6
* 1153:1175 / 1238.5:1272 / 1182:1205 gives 0.5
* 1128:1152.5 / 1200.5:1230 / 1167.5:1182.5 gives -0.5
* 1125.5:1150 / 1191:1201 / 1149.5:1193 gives -1.5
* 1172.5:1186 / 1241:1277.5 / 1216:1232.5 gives 0.1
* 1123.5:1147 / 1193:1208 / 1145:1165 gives -1.2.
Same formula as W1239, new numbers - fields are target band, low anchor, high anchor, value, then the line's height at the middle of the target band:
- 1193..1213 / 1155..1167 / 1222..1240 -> 1.0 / 3.24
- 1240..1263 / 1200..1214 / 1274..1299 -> -1.7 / 3.14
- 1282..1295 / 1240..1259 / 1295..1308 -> -3.7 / 2.55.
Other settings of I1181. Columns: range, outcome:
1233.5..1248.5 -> 3.46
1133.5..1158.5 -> 2.95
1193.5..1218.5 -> 3.1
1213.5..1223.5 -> 3.19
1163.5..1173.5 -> 3.13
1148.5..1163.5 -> 3.1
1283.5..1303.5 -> 2.7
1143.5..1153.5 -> 2.95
